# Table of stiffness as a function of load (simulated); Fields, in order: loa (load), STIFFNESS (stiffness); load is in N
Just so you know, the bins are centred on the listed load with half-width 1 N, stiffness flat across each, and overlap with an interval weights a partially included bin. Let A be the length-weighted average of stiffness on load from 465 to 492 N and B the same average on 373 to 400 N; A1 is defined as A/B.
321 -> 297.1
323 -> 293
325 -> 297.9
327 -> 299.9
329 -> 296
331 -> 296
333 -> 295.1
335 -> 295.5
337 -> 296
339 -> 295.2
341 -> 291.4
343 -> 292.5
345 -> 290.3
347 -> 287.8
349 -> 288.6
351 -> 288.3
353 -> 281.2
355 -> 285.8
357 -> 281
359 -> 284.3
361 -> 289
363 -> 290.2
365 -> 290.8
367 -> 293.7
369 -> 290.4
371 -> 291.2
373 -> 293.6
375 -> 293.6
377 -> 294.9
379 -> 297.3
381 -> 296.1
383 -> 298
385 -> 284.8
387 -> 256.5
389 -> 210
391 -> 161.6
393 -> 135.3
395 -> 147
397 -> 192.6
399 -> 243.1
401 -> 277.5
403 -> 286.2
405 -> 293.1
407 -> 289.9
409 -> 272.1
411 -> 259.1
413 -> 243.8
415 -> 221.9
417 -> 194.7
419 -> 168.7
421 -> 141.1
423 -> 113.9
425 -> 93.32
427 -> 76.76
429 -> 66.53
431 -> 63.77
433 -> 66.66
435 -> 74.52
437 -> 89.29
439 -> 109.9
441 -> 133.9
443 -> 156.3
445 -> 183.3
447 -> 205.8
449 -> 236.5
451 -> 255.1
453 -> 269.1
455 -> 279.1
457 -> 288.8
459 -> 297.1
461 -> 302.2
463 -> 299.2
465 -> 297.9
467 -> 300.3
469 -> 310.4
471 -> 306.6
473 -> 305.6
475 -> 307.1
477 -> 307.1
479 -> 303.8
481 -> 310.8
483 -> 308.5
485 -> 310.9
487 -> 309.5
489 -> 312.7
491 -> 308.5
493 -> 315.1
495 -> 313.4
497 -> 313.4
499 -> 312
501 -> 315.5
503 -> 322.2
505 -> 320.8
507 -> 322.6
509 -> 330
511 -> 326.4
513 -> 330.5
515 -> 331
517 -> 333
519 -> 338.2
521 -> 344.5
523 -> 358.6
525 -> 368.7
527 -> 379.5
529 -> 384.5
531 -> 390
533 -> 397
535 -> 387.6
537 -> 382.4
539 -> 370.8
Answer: 1.27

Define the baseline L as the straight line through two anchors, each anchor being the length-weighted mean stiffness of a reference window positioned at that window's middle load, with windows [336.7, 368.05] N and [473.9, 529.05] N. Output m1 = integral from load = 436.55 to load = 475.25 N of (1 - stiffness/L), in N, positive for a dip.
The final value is 8.3 N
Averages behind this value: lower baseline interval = 289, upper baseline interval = 325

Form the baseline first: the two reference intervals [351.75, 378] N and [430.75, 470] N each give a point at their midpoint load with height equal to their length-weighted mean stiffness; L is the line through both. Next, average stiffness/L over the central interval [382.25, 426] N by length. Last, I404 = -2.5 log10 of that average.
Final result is 0.177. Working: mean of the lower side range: 289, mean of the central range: 217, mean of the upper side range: 214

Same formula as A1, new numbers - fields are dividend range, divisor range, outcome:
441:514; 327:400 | 1.07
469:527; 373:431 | 1.48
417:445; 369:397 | 0.44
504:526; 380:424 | 1.49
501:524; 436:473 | 1.37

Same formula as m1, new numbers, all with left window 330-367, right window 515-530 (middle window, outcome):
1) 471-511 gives 3.6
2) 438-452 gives 6.2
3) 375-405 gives 5.9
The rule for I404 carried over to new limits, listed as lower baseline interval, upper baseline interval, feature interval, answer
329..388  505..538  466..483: 0.10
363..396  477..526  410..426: 0.48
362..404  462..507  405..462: 0.46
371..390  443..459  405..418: 0.06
